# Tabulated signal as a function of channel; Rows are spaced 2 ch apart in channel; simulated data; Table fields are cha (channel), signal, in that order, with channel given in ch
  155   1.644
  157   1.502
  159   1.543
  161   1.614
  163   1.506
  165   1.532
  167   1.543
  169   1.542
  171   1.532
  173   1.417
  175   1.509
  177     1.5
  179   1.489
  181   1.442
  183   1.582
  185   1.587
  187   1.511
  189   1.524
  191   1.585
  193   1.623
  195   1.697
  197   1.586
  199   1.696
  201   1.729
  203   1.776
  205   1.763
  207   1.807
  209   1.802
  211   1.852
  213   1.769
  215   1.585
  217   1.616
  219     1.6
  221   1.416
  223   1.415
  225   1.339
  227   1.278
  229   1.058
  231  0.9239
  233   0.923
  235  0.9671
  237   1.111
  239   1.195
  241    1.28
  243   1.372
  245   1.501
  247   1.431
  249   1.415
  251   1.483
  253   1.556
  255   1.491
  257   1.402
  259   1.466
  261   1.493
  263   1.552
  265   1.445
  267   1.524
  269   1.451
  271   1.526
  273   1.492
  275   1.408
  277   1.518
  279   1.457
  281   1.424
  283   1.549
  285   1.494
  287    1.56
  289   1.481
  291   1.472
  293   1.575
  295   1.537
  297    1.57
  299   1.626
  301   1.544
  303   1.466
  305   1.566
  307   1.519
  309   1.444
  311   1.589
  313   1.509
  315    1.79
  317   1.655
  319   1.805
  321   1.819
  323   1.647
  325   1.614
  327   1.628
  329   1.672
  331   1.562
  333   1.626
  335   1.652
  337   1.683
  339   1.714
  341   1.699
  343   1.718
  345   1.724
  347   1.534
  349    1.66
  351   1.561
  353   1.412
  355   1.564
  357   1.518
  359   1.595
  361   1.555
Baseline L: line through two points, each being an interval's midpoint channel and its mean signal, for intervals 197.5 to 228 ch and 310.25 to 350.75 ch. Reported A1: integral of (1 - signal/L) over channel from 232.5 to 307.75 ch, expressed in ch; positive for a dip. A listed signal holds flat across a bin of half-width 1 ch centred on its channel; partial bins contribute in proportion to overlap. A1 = 9.13 ch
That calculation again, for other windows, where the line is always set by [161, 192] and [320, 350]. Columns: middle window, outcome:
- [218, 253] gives 6.5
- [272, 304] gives 2.2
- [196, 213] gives -2.2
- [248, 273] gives 1.8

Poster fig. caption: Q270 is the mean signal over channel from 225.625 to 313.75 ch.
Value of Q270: 1.42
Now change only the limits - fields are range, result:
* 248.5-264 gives 1.48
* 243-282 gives 1.47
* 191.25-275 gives 1.47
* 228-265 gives 1.32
